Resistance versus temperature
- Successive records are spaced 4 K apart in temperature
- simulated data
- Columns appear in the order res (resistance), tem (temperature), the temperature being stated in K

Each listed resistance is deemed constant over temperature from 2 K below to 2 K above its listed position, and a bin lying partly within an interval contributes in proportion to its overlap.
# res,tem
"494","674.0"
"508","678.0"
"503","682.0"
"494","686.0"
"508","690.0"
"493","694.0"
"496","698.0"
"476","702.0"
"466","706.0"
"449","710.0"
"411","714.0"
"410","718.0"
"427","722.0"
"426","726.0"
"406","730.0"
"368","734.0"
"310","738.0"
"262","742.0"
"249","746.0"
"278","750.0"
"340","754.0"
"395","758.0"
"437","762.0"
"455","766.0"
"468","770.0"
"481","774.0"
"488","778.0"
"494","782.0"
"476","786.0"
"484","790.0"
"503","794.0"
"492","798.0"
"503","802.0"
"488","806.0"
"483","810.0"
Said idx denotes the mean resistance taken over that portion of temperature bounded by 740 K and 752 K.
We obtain 263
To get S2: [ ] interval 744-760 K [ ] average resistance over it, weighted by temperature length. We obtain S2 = 316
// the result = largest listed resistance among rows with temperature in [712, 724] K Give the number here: 427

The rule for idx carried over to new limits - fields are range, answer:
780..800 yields 490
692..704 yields 488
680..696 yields 500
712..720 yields 410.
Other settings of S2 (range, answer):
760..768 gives 446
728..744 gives 336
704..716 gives 442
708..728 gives 425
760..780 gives 466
